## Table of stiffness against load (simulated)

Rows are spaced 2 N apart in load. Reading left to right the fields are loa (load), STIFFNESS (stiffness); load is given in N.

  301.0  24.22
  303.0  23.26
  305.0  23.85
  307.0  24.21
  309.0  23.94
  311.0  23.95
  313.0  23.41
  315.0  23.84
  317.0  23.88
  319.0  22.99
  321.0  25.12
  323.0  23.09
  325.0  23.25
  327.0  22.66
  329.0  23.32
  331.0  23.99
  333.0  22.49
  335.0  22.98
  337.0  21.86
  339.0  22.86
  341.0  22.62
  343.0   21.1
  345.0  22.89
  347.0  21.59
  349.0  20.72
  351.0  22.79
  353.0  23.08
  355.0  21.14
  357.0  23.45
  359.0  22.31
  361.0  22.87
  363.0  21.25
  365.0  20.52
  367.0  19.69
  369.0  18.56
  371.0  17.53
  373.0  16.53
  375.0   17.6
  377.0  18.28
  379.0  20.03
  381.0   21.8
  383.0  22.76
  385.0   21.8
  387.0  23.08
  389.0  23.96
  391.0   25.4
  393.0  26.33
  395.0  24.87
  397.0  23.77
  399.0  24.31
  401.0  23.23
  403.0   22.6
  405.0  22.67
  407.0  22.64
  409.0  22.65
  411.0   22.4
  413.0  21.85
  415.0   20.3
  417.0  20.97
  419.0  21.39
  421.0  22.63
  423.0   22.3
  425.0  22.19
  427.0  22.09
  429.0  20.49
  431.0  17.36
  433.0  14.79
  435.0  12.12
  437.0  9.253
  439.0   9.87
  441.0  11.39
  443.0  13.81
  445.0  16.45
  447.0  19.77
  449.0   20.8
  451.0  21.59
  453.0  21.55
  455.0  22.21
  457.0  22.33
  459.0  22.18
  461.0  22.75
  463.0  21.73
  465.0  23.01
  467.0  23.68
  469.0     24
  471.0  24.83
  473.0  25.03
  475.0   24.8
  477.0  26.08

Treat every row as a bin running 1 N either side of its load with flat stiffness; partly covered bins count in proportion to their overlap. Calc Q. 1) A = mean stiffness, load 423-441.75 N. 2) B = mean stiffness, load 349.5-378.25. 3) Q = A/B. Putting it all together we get 0.8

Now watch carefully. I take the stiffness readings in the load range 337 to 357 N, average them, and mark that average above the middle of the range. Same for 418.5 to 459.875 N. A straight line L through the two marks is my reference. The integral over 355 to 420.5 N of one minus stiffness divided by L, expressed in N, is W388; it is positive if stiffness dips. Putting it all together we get -4.4 N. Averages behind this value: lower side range 22.1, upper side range 18.4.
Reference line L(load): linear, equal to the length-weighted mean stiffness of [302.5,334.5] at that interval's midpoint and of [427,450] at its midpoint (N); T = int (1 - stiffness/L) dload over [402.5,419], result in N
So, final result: -4.4 N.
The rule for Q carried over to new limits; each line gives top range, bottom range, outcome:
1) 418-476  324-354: 0.88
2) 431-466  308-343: 0.77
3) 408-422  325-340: 0.95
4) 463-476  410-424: 1.11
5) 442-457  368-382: 1.06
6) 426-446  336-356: 0.67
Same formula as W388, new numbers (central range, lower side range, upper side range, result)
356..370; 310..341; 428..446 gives -0.7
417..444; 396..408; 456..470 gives 7.0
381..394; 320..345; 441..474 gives -0.9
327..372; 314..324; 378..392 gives 2.8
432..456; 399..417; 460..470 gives 7.0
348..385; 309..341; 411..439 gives 1.4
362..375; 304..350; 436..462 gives 1.5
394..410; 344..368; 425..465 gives -2.7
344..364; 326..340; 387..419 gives 0.7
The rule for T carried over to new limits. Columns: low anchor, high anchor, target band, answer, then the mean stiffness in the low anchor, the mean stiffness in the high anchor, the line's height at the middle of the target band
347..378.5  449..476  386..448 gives 4.30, 20.5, 23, 21.8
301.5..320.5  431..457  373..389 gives -0.67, 23.8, 16.4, 19.9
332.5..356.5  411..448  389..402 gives -3.32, 22.2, 17.8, 19.6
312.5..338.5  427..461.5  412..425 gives -1.91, 23.3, 17.6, 18.9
